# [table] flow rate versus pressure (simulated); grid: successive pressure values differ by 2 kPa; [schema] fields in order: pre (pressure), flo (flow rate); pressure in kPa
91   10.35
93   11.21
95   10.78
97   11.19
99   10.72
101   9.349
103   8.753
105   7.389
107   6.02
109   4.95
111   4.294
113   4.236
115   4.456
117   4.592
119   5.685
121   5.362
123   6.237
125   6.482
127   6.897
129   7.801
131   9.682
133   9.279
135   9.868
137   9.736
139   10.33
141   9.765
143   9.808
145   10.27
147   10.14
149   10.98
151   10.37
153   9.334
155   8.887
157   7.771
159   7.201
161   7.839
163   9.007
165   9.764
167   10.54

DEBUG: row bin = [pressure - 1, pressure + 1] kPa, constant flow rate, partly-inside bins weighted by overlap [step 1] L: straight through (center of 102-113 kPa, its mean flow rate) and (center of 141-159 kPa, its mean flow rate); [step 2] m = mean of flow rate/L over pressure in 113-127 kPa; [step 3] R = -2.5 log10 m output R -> 0.288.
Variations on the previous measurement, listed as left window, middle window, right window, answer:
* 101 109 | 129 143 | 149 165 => -0.17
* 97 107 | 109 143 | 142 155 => 0.31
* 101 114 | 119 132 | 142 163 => 0.07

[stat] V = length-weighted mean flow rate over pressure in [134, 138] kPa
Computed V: 9.8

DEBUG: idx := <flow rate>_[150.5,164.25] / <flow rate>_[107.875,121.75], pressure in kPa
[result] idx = 1.8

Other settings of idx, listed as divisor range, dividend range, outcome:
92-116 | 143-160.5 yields 1.20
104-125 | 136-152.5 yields 1.89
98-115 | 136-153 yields 1.49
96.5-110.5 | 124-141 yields 1.09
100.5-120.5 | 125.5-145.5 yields 1.57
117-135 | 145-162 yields 1.27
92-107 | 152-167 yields 0.90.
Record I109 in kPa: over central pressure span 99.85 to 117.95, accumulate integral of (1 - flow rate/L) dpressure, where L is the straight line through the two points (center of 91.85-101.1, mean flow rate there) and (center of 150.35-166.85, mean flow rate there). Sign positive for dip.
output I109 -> 7.6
